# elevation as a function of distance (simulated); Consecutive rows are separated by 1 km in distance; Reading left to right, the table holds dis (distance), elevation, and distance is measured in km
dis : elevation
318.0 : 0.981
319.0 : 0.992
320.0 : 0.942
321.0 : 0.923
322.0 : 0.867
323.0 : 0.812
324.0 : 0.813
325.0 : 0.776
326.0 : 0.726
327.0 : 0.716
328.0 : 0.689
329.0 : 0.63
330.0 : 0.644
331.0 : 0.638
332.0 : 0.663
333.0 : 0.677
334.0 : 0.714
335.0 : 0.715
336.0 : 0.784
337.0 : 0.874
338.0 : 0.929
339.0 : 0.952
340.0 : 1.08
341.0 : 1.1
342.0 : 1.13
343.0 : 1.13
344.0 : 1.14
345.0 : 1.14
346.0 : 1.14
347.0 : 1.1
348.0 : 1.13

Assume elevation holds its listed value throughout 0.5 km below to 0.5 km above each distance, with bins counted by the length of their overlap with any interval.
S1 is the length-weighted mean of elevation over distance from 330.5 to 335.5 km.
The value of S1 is 0.681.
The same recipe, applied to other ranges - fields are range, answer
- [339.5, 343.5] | 1.11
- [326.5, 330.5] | 0.67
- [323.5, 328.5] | 0.744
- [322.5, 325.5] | 0.8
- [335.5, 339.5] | 0.885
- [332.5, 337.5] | 0.753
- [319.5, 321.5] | 0.932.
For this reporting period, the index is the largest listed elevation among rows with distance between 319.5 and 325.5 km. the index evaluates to 0.942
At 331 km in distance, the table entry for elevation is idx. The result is 0.638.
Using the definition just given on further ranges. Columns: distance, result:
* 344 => 1.14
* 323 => 0.812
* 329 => 0.63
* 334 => 0.714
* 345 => 1.14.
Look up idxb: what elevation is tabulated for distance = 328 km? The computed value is 0.689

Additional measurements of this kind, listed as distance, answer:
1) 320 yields 0.942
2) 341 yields 1.1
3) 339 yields 0.952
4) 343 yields 1.13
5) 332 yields 0.663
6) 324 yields 0.813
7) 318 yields 0.981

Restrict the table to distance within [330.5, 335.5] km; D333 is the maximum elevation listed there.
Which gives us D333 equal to 0.715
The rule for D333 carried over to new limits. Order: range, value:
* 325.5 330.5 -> 0.726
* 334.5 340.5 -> 1.08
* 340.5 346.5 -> 1.14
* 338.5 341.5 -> 1.1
